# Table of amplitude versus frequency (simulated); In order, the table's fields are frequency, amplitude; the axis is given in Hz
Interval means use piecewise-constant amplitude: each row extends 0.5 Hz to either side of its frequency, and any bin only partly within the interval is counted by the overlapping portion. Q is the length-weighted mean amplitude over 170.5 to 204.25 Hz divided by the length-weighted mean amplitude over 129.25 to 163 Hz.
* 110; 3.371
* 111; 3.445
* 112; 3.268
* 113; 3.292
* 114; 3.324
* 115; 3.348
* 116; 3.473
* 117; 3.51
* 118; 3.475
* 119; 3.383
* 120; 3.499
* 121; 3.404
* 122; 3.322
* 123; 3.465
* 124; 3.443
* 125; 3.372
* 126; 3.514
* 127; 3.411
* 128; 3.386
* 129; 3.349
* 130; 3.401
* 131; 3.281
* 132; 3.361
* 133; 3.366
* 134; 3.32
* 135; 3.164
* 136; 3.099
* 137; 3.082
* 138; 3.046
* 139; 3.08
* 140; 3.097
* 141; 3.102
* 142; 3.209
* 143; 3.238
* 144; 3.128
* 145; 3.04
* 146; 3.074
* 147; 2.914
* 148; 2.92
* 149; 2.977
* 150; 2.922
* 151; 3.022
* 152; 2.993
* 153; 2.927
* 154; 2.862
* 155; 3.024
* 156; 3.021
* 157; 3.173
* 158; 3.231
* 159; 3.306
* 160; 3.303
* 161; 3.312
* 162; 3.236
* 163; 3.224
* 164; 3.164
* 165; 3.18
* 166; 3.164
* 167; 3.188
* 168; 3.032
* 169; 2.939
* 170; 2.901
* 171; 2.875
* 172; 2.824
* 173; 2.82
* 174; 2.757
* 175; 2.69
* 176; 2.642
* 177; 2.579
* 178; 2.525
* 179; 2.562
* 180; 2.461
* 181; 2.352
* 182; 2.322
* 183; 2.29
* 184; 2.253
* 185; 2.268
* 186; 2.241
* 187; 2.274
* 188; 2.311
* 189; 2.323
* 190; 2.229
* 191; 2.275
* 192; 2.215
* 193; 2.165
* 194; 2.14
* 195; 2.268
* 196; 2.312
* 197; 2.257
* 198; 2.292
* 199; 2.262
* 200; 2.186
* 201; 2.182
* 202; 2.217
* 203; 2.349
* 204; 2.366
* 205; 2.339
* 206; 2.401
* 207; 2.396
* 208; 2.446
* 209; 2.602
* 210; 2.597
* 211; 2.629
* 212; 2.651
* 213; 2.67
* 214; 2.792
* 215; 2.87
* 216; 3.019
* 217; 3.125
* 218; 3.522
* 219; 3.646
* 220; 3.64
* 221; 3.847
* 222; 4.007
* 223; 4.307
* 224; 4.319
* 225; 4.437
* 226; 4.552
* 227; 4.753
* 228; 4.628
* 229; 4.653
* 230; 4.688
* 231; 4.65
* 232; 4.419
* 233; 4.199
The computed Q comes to 0.8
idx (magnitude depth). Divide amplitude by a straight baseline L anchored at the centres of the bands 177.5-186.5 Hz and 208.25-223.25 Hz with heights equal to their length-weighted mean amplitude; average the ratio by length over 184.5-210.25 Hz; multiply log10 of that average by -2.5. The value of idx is 0.18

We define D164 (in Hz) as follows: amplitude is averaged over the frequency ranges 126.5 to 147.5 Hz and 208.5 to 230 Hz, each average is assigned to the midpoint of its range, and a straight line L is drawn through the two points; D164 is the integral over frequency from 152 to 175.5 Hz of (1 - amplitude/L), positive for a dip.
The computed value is 1.99 Hz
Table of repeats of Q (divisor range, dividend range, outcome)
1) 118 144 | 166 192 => 0.78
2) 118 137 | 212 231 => 1.15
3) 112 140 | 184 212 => 0.70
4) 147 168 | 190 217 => 0.78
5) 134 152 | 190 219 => 0.81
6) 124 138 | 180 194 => 0.69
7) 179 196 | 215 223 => 1.55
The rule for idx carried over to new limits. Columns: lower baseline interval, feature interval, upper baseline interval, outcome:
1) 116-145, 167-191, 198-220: 0.14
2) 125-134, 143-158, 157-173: 0.07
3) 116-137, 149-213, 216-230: 0.38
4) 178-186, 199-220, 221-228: 0.35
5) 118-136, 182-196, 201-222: 0.30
